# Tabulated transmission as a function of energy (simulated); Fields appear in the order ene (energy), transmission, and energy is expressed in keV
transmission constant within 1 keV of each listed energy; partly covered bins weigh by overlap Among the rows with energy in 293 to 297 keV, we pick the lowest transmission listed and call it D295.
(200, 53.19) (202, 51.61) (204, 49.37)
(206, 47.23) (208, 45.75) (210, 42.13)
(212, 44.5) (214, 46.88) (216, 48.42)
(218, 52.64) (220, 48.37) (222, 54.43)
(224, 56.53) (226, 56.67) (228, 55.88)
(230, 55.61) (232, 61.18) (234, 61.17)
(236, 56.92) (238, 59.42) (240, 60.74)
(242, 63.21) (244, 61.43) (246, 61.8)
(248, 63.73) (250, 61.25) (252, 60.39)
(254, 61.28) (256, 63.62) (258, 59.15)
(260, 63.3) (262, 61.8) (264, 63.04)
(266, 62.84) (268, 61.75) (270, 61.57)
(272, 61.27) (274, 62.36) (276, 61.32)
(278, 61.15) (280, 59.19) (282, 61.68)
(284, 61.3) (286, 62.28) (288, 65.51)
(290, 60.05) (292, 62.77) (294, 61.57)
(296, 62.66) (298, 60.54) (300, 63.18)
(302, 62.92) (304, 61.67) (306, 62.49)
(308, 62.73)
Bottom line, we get 61.57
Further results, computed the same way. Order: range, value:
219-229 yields 48.37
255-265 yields 59.15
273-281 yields 59.19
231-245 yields 56.92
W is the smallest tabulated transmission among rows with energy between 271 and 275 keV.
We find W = 61.27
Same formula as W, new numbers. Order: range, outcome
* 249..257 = 60.39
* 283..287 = 61.3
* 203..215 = 42.13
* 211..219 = 44.5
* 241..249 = 61.43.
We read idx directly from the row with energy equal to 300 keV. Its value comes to 63.18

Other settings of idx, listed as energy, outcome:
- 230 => 55.61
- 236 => 56.92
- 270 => 61.57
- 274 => 62.36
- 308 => 62.73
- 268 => 61.75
